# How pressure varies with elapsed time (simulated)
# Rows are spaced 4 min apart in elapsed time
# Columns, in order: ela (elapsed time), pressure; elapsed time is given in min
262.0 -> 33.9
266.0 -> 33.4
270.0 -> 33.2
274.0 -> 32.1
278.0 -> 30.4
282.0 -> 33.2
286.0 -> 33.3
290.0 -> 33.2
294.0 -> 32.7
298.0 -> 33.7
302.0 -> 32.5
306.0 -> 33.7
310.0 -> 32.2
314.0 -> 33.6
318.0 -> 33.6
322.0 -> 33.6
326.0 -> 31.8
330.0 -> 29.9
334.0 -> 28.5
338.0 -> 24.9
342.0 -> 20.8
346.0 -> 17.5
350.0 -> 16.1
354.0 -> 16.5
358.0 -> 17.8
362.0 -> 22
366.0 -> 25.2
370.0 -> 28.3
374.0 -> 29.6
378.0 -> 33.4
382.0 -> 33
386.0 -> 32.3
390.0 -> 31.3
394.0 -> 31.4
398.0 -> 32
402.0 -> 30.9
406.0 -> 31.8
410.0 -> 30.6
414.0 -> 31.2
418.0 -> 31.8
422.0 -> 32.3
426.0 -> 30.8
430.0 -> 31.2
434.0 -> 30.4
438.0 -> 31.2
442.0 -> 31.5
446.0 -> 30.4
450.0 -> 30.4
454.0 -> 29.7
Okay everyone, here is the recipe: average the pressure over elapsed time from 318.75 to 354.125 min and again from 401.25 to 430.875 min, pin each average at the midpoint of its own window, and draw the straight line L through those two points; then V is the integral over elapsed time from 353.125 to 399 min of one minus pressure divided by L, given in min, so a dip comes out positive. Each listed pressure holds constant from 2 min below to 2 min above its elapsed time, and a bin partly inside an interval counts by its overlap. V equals 0.74 min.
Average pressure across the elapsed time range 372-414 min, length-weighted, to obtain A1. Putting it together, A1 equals 31.6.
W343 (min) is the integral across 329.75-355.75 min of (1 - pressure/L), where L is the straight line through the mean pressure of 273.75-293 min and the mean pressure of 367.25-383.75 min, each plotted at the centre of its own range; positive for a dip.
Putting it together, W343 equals 8.2 min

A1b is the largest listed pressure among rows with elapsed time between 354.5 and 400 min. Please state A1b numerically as 33.4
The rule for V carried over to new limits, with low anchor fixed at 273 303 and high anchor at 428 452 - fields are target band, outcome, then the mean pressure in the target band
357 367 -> 3.2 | 21.7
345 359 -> 6.6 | 16.9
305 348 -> 4.3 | 29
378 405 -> -0.4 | 31.9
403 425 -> -0.2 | 31.5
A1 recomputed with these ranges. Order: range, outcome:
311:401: 27.5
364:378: 28.5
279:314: 33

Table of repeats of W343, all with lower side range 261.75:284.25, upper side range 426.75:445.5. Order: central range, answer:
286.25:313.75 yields -0.6 min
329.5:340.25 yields 1.6 min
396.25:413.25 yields 0.0 min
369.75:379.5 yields 0.3 min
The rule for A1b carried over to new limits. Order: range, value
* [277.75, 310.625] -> 33.7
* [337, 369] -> 25.2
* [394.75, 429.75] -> 32.3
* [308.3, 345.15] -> 33.6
